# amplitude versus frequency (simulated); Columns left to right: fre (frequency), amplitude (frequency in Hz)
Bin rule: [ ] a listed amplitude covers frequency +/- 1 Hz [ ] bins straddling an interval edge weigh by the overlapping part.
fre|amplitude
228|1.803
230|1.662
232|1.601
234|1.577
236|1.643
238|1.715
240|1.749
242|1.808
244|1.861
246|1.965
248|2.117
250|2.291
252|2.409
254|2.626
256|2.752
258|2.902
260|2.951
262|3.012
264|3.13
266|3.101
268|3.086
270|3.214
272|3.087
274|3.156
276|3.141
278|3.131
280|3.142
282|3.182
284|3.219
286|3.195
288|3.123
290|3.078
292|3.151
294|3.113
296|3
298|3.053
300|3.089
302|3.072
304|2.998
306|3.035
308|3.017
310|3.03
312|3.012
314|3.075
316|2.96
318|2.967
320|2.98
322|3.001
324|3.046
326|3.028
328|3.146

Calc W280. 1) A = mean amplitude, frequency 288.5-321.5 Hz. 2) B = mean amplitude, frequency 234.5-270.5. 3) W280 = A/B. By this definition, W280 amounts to 1.25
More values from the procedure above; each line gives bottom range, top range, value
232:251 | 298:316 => 1.65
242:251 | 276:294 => 1.55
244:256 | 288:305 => 1.34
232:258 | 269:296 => 1.53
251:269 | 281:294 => 1.09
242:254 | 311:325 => 1.40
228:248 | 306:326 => 1.72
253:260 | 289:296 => 1.11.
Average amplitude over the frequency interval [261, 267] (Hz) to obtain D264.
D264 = 3.08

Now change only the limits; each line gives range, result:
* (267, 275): 3.14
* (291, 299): 3.08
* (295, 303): 3.05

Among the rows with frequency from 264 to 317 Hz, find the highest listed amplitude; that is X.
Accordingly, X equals 3.219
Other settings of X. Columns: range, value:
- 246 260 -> 2.951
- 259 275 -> 3.214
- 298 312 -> 3.089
